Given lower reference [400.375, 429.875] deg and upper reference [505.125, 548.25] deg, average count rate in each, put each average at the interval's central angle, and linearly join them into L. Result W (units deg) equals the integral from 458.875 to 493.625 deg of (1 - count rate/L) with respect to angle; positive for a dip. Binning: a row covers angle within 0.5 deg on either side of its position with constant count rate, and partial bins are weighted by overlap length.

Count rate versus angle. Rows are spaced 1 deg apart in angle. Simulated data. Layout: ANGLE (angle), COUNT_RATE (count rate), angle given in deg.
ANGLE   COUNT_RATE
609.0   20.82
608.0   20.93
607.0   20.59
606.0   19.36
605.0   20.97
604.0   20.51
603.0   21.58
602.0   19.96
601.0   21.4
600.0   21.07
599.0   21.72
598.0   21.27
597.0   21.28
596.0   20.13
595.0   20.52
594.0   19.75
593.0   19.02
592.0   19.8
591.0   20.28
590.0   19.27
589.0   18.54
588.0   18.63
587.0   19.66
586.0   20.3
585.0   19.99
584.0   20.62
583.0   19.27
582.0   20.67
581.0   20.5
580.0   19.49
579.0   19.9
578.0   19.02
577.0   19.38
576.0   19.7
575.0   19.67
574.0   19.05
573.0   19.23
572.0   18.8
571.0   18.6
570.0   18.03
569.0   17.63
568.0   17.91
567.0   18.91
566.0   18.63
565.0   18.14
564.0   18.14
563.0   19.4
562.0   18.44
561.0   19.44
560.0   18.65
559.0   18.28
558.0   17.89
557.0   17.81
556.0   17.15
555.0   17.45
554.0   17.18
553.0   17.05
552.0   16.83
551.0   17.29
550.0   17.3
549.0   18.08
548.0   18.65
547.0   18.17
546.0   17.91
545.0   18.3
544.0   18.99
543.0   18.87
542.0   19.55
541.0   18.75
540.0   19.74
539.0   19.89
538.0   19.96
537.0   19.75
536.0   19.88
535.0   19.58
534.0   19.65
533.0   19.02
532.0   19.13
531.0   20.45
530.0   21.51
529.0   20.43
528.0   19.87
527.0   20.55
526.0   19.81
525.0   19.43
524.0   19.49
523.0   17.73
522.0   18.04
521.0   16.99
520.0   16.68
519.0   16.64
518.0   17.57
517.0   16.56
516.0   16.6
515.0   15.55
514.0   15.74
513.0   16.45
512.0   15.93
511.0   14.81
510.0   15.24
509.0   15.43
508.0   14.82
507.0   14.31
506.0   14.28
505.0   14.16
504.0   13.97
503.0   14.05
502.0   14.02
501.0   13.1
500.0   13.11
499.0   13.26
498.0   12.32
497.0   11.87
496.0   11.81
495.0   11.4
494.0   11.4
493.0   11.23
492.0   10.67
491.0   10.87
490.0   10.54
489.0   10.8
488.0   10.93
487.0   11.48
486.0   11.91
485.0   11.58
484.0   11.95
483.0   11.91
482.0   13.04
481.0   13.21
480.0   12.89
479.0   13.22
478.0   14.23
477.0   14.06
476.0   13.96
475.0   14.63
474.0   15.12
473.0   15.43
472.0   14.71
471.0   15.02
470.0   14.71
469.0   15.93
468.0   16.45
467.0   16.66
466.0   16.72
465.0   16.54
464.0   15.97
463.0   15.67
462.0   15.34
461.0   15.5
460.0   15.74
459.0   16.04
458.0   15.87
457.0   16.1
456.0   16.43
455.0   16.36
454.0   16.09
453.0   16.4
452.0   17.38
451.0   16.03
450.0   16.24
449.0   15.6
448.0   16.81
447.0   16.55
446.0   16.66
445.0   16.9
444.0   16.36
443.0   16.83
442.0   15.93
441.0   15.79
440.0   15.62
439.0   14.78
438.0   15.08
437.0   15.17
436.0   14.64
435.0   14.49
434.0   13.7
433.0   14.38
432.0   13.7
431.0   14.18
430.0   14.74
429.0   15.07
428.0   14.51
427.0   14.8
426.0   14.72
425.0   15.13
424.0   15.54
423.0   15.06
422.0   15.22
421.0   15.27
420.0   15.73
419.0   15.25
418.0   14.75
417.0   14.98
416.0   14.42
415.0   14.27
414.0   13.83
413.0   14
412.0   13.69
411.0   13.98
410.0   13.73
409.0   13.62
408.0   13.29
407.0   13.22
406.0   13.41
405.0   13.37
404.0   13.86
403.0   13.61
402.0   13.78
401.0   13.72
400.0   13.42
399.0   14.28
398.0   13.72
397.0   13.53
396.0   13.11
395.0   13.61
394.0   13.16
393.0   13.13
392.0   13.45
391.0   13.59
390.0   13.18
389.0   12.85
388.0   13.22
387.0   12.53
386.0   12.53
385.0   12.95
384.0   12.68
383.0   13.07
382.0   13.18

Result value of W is 5.3 deg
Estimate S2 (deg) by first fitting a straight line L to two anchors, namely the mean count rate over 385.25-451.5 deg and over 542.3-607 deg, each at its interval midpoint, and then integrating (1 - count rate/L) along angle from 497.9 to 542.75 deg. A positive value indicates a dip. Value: 0.8 deg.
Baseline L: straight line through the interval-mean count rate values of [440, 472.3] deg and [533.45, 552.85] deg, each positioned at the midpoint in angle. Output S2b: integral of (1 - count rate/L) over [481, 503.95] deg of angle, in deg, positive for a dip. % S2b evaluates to 6.92 deg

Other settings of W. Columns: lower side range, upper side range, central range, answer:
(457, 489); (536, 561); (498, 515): 1.74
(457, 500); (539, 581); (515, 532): -2.30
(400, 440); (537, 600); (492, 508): 3.75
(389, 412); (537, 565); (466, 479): 0.63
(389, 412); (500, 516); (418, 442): -1.80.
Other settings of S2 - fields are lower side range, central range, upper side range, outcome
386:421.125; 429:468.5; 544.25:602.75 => -1.6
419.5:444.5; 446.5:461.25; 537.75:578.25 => -0.5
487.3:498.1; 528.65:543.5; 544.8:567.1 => -3.6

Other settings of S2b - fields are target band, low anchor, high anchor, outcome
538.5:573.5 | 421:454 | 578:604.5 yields 1.4 deg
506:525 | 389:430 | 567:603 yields 1.2 deg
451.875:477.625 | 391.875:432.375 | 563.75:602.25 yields 0.2 deg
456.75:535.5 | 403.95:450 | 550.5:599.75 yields 7.9 deg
